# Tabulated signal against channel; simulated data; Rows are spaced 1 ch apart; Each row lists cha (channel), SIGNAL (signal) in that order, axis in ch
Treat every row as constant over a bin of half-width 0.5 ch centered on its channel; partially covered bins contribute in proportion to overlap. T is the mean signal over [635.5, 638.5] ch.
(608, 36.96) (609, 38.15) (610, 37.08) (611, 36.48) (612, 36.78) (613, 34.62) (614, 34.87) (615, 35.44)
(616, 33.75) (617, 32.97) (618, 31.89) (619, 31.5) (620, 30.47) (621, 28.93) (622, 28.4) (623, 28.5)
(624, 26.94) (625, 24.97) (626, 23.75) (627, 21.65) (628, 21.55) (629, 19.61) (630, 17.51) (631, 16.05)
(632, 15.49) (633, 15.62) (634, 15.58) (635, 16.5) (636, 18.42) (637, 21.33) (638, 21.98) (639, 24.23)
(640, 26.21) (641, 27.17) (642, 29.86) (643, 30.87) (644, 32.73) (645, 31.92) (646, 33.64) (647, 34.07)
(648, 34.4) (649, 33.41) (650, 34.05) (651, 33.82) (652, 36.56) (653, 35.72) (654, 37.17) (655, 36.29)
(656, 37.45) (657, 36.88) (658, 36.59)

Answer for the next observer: 20.6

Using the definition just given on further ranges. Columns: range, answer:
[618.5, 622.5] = 29.8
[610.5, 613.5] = 36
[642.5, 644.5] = 31.8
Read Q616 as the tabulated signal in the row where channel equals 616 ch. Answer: 33.75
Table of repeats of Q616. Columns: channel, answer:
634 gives 15.58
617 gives 32.97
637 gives 21.33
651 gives 33.82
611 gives 36.48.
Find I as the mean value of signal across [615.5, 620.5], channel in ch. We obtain 32.1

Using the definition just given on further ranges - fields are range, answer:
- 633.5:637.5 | 18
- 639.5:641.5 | 26.7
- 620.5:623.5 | 28.6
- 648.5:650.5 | 33.7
